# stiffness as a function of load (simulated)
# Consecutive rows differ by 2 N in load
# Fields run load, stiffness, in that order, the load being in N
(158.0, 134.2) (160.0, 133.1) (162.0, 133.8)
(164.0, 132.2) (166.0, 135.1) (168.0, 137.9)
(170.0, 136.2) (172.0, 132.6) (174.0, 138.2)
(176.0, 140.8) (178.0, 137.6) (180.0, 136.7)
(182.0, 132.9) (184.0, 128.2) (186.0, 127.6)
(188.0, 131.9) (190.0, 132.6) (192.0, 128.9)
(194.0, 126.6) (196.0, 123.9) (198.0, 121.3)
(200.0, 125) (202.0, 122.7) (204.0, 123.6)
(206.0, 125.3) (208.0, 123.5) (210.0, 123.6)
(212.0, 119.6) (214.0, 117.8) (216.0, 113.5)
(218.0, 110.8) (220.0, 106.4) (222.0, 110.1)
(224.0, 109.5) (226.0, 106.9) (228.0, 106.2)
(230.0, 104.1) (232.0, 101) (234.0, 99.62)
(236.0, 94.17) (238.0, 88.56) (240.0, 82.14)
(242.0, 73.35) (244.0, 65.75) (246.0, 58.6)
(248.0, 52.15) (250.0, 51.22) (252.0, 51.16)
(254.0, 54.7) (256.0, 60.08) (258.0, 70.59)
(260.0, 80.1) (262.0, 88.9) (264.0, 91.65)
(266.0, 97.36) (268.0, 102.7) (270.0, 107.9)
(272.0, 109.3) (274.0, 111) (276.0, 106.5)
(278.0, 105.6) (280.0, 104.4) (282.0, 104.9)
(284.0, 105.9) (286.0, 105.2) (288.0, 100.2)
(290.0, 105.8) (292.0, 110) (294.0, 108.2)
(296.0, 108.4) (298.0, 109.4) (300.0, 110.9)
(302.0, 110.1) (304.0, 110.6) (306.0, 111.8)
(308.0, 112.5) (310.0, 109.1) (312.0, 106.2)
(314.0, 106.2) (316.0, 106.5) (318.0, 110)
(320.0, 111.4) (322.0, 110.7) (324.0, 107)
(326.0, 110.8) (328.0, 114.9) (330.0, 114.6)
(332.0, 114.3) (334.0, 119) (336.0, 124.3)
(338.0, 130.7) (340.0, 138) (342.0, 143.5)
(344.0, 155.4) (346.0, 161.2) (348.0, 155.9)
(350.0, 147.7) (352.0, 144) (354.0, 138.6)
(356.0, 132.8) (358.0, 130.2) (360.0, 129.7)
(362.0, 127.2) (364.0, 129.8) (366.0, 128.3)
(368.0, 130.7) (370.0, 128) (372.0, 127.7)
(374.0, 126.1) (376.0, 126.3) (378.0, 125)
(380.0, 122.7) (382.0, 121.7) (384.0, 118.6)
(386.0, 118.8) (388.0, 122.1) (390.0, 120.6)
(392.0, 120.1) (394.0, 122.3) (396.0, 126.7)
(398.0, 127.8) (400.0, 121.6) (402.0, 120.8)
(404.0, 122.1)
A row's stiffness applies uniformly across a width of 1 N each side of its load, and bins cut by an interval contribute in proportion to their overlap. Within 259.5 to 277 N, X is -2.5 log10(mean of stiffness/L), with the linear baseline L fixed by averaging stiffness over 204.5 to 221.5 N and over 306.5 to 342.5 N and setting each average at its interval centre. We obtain 0.17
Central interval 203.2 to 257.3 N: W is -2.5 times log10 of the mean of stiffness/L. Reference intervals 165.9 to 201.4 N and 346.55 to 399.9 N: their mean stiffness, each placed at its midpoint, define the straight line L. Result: 0.37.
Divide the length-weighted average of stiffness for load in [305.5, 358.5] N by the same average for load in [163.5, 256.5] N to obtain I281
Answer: 1.1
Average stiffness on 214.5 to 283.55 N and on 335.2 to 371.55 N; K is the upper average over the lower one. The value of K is 1.5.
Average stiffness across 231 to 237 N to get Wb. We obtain 98.3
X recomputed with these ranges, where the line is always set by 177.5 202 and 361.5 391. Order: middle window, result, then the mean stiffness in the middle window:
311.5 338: 0.12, 113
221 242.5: 0.29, 98.4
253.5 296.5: 0.29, 97.6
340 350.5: -0.20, 152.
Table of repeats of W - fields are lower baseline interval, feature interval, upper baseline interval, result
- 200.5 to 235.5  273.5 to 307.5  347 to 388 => 0.13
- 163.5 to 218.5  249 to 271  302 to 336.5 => 0.46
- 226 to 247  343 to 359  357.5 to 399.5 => -0.23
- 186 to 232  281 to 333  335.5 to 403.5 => 0.16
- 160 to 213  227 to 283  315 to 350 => 0.42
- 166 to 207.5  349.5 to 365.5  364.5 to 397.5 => -0.08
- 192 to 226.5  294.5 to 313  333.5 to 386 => 0.16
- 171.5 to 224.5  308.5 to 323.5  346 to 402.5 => 0.17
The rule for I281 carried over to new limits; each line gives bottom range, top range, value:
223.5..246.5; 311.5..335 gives 1.22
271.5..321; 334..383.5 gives 1.24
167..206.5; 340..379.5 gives 1.04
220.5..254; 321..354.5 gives 1.56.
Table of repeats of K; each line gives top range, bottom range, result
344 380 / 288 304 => 1.24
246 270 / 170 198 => 0.56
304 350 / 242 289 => 1.42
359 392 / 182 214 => 1.00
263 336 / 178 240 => 0.92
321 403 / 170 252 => 1.15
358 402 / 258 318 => 1.19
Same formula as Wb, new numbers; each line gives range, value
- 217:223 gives 109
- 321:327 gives 110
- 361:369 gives 129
